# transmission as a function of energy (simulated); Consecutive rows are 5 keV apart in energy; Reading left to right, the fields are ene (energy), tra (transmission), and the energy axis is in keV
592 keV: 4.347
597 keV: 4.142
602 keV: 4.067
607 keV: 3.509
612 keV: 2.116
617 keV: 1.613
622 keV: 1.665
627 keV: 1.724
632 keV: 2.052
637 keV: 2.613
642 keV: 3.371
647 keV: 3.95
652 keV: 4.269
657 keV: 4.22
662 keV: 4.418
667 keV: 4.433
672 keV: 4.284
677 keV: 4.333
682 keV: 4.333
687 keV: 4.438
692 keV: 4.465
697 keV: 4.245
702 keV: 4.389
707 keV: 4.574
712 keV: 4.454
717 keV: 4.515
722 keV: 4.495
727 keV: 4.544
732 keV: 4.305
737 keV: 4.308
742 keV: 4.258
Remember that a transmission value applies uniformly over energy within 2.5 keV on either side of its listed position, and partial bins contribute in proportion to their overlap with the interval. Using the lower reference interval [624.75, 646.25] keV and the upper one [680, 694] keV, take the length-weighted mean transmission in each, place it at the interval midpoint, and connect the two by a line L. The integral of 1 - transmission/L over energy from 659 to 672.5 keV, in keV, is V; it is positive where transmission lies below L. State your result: -2.72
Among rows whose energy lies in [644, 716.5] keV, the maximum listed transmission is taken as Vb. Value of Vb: 4.574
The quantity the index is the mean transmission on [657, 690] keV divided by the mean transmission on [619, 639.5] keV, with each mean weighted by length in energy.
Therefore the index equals 2.2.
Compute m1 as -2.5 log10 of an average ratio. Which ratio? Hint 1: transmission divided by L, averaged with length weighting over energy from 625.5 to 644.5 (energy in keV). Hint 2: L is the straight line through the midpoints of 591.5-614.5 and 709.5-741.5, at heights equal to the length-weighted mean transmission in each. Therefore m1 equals 0.466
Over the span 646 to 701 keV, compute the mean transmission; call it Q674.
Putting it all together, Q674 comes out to 4.32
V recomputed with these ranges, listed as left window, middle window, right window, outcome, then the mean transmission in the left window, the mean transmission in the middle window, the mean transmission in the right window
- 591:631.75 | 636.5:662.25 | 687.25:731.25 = -2.9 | 2.8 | 3.85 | 4.45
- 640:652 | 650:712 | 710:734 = -4.1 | 3.8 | 4.37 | 4.47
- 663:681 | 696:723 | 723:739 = -0.4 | 4.35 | 4.45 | 4.4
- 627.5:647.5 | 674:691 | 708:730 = -2.9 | 2.77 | 4.37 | 4.5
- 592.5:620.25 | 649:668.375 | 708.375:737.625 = -3.1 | 3.14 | 4.32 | 4.45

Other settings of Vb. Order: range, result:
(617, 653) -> 4.269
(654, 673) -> 4.433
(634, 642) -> 3.371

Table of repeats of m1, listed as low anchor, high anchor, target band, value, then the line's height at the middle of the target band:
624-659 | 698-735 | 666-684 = -0.17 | 3.73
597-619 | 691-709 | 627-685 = 0.00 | 3.74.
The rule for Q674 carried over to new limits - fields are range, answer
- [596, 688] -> 3.42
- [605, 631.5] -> 2.09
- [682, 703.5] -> 4.38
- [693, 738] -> 4.43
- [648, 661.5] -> 4.24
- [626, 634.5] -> 1.92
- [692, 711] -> 4.41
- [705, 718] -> 4.51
